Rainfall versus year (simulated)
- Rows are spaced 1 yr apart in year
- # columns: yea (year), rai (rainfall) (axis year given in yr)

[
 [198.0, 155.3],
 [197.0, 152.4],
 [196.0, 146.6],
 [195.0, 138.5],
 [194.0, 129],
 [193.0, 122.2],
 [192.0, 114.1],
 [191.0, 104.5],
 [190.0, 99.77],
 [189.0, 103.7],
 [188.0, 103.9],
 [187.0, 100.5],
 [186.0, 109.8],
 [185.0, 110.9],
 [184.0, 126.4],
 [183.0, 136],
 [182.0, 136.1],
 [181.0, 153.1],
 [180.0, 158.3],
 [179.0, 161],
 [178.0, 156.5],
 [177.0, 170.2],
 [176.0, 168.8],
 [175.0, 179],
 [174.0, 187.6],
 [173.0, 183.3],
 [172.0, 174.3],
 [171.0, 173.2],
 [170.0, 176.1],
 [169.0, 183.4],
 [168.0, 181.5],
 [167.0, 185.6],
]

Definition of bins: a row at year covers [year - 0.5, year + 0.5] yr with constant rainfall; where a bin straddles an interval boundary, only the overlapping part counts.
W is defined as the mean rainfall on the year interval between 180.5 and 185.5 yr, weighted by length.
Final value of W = 132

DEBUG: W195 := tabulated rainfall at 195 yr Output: 138.5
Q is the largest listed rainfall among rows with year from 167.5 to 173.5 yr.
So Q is 183.4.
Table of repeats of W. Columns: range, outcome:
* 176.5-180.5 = 162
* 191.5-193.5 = 118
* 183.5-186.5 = 116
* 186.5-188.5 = 102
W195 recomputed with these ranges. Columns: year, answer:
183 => 136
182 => 136.1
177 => 170.2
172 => 174.3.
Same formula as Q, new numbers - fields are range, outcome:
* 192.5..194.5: 129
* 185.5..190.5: 109.8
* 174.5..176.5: 179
